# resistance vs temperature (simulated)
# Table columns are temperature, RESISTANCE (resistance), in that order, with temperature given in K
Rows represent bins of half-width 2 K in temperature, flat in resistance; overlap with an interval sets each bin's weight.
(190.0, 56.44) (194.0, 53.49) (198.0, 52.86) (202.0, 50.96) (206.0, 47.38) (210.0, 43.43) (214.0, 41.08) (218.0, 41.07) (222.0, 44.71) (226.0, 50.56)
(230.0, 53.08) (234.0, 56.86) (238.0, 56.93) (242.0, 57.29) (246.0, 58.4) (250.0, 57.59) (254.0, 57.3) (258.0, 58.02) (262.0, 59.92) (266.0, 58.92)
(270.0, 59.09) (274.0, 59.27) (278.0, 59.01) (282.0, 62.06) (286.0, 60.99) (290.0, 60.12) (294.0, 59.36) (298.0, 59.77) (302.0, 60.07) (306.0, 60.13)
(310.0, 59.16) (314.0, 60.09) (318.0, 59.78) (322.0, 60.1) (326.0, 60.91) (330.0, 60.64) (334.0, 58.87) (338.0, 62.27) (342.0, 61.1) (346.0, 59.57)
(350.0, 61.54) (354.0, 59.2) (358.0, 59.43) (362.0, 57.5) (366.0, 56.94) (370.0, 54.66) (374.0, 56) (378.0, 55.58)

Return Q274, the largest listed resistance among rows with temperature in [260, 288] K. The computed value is 62.06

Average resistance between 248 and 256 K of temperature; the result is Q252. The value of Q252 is 57.4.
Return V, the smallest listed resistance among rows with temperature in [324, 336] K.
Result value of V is 58.87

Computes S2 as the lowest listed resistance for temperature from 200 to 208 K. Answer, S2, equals 47.38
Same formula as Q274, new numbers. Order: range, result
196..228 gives 52.86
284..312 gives 60.99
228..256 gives 58.4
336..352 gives 62.27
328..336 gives 60.64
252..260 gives 58.02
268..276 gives 59.27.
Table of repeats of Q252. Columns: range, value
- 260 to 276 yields 59.3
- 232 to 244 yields 57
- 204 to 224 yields 43.5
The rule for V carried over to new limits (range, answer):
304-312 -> 59.16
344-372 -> 54.66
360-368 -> 56.94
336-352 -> 59.57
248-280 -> 57.3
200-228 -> 41.07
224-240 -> 50.56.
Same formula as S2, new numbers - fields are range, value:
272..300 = 59.01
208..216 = 41.08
